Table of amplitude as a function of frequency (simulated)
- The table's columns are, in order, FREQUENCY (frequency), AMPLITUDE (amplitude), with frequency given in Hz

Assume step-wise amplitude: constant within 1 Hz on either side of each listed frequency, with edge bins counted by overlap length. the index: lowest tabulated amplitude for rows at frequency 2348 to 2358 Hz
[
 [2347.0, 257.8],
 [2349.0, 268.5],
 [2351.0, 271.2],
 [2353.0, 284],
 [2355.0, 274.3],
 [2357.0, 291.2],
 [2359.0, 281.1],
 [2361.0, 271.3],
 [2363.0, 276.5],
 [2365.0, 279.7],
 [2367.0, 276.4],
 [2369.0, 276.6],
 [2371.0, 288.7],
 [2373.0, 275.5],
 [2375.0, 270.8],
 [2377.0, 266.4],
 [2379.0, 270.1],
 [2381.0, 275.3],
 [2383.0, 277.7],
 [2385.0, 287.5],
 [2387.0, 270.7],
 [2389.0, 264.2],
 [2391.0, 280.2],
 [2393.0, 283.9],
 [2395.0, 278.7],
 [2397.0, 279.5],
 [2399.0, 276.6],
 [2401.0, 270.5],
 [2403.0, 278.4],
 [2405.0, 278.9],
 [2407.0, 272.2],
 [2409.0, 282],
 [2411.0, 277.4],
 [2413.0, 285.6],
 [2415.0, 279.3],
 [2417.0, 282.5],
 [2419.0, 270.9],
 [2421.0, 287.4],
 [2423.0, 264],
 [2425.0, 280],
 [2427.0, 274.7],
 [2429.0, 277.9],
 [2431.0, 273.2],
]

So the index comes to 268.5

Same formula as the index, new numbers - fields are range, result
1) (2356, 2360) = 281.1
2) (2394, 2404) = 270.5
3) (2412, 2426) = 264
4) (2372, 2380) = 266.4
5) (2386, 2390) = 264.2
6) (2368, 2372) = 276.6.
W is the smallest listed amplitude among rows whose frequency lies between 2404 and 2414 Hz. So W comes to 272.2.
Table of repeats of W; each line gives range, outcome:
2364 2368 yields 276.4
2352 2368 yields 271.3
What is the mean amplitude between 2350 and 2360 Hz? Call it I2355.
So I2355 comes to 280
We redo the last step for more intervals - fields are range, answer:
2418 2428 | 275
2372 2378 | 271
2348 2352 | 270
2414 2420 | 278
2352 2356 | 279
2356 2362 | 281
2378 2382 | 273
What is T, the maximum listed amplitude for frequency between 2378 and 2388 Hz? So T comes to 287.5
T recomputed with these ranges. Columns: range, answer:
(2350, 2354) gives 284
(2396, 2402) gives 279.5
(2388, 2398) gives 283.9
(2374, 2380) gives 270.8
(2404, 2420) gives 285.6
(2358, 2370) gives 281.1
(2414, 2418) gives 282.5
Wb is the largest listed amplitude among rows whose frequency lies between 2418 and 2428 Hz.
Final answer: 287.4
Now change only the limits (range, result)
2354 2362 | 291.2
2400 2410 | 282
